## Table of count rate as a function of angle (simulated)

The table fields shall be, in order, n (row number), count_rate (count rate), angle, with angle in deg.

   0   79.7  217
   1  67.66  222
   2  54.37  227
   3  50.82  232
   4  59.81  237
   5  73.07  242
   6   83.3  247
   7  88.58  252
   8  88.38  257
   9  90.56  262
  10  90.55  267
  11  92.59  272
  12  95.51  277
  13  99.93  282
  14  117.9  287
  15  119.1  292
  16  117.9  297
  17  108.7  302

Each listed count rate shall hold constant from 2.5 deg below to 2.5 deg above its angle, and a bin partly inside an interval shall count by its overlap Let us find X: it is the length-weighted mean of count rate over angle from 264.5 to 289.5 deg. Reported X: 99.3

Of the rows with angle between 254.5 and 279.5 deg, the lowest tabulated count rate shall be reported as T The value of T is 88.38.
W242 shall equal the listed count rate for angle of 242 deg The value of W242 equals 73.07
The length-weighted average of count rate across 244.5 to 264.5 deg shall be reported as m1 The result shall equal 87.7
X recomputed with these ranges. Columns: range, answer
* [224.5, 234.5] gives 52.6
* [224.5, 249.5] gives 64.3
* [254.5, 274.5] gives 90.5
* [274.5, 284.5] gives 97.7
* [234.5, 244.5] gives 66.4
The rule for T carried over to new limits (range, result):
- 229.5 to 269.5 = 50.82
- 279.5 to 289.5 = 99.93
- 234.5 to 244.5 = 59.81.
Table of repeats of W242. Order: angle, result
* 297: 117.9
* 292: 119.1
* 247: 83.3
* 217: 79.7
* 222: 67.66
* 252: 88.58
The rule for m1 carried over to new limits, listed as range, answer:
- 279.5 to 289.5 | 109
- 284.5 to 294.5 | 118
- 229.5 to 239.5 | 55.3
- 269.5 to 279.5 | 94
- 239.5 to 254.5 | 81.7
